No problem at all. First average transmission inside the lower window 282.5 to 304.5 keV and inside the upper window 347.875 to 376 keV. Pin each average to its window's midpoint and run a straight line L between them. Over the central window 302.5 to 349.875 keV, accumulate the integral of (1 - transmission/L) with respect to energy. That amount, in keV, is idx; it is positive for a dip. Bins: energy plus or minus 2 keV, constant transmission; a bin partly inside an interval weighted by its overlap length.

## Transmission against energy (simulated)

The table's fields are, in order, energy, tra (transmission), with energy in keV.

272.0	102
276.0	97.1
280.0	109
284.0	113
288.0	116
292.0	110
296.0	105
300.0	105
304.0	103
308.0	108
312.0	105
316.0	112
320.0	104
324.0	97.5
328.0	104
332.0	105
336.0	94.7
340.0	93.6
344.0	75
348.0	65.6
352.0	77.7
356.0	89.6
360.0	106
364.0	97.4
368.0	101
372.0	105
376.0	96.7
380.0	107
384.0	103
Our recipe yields 2.2 keV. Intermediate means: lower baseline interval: 109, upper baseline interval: 93.9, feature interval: 97.3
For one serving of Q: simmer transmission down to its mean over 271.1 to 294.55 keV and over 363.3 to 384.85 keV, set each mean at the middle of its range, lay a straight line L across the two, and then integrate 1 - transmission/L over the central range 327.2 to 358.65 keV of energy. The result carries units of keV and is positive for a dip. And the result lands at 4.87 keV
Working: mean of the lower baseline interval 108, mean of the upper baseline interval 102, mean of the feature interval 87.9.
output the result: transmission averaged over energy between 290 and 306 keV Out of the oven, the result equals 106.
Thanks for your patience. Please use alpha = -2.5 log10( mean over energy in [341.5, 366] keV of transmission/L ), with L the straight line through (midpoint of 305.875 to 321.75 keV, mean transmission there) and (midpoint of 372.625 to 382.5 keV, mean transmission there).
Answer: 0.22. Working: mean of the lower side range 107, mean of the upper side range 102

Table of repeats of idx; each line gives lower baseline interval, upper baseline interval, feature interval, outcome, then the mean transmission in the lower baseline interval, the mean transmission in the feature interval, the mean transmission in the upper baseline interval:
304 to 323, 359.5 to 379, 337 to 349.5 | 2.86 keV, 106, 79.9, 101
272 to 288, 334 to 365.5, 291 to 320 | -1.98 keV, 107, 107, 87.3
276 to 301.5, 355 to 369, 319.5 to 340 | 0.63 keV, 109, 100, 99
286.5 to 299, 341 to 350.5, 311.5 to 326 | -2.01 keV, 110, 105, 73.1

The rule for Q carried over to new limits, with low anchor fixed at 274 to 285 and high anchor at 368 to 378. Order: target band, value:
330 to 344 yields 1.1 keV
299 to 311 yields -0.1 keV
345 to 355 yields 2.8 keV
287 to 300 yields -0.5 keV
